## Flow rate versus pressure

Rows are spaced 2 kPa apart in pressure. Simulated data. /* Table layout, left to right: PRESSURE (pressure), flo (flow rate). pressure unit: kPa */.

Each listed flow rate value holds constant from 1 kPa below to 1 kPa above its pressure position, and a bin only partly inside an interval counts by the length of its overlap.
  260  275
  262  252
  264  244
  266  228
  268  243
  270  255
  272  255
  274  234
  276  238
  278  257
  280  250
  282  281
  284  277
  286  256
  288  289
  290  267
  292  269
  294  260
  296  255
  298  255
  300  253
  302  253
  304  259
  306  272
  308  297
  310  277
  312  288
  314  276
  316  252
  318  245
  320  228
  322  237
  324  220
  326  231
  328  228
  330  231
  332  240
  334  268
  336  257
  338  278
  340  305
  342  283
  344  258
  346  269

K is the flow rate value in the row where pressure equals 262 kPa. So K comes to 252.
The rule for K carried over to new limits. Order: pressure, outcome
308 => 297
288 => 289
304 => 259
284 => 277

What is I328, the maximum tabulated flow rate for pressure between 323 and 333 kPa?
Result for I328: 240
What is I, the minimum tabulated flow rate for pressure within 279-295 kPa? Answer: 250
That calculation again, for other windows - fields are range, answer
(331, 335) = 240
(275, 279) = 238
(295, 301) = 253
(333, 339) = 257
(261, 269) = 228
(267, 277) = 234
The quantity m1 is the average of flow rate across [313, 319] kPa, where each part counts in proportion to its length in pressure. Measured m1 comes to 258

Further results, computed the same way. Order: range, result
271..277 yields 242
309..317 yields 273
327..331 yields 230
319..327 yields 229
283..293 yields 272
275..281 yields 248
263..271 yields 242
